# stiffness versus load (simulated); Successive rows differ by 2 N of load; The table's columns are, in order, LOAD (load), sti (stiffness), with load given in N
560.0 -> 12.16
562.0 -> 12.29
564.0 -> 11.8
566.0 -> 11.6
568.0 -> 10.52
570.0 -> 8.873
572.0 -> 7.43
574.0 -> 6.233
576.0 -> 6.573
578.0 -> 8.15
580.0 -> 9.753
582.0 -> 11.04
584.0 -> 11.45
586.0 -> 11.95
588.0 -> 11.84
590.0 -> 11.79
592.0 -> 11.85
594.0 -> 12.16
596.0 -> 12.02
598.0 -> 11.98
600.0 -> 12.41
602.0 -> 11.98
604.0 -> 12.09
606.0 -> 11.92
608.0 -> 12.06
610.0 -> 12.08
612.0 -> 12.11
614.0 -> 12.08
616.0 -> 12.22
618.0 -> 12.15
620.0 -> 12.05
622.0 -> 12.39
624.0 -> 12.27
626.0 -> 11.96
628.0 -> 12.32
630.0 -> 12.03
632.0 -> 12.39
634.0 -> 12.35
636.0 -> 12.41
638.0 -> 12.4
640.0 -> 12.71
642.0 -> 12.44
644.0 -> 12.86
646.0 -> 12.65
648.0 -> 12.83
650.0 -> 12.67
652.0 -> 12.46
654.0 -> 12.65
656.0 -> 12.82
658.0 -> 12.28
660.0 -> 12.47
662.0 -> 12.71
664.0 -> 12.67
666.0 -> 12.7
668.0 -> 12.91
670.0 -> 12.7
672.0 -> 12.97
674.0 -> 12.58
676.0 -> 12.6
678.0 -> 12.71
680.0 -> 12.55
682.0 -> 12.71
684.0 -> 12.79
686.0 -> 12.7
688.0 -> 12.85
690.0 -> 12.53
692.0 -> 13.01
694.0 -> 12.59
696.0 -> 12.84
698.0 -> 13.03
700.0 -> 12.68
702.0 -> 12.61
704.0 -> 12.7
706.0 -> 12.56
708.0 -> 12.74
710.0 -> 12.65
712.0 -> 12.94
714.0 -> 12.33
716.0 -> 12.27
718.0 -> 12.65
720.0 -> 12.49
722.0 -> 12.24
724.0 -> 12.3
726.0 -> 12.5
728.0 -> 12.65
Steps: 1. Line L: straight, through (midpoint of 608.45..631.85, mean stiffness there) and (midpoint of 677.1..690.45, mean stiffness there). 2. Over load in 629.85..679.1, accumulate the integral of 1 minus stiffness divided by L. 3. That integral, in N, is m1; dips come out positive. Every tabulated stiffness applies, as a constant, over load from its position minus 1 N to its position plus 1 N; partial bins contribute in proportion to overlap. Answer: -0.6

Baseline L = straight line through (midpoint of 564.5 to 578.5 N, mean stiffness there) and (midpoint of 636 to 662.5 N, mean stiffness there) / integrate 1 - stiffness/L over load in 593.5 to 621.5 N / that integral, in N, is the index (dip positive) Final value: -4.4 N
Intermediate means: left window 8.61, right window 12.6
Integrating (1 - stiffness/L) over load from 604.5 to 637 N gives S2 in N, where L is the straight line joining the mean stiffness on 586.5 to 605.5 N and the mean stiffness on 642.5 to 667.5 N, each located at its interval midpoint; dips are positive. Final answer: 0.3 N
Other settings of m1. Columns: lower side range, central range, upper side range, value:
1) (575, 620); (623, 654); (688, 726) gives -1.5 N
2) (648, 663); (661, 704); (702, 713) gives -0.3 N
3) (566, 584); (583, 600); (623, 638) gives -3.5 N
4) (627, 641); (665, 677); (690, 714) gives -0.2 N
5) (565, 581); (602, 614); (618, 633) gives -1.1 N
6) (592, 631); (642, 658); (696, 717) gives -0.4 N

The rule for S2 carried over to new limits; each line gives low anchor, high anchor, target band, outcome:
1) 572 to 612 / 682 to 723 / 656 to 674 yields -0.9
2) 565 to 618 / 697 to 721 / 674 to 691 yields -0.6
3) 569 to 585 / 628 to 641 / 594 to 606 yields -2.3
